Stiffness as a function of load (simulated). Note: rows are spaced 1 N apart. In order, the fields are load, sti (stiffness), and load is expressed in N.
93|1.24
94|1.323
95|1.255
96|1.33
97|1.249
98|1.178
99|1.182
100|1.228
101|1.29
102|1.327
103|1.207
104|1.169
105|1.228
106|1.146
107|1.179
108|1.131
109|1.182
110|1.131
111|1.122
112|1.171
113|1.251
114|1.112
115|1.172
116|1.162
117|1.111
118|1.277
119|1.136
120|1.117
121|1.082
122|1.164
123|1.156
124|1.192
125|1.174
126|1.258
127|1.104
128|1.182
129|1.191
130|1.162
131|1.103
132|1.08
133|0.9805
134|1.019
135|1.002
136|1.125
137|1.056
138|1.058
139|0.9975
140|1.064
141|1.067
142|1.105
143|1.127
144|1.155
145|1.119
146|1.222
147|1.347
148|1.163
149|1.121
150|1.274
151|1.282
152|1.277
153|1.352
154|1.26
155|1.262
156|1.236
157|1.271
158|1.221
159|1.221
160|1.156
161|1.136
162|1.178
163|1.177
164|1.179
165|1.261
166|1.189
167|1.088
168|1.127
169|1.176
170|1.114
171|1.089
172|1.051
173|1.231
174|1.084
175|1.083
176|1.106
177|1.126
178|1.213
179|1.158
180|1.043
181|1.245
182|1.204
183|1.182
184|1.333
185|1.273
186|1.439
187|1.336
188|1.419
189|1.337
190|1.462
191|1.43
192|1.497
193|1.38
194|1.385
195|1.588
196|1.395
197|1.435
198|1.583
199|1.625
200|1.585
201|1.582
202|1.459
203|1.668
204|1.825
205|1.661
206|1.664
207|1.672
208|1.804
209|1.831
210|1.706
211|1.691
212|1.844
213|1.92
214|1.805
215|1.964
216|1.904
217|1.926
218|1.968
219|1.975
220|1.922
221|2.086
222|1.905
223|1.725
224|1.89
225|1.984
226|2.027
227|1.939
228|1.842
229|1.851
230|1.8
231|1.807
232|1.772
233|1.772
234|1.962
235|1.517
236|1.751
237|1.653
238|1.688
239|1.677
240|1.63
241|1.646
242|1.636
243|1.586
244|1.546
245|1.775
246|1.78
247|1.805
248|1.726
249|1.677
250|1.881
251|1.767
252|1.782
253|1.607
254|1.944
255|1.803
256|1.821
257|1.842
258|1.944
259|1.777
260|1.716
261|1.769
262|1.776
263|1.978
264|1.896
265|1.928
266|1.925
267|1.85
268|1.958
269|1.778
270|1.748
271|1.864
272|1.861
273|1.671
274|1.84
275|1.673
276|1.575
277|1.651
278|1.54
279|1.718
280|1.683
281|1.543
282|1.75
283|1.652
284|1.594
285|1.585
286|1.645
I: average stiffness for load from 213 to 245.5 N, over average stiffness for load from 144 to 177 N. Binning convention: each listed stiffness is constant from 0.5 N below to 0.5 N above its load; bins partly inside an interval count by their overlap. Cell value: 1.53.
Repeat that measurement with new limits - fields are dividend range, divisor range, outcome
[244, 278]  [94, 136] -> 1.53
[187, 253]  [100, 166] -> 1.47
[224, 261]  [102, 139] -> 1.55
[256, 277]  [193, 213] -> 1.11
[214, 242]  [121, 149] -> 1.63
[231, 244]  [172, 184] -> 1.46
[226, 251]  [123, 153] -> 1.53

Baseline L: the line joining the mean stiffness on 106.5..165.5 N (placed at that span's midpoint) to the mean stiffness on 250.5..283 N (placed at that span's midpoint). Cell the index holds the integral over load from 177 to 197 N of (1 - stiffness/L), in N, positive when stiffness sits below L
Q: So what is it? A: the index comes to 1.06 N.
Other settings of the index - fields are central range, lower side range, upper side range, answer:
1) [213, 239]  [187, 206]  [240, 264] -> -3.3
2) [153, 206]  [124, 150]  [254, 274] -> 2.3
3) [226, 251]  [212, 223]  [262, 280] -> 1.7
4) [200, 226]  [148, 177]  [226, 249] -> -4.2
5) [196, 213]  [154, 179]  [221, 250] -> -1.8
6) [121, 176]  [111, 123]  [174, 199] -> 3.4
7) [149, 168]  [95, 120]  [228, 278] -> 2.4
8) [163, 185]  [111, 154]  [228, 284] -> 3.2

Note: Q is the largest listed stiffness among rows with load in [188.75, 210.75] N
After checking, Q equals 1.831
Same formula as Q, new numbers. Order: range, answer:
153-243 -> 2.086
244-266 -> 1.978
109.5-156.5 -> 1.352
